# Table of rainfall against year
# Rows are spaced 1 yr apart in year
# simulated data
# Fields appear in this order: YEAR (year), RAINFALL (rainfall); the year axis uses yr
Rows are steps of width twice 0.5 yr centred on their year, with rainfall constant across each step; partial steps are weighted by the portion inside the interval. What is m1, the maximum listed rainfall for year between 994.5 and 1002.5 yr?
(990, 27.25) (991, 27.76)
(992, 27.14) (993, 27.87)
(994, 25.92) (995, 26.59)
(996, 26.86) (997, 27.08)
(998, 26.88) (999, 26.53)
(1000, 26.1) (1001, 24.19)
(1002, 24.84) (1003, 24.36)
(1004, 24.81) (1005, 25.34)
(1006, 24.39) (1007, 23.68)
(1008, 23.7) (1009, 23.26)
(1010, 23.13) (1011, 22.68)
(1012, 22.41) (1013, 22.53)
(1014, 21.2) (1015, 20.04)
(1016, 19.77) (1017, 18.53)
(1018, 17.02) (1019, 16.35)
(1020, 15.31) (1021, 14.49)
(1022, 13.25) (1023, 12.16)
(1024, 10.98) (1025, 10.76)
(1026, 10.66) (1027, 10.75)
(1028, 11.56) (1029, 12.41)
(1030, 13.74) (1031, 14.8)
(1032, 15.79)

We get 27.08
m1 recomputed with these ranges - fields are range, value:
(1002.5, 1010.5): 25.34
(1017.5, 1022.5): 17.02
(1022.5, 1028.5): 12.16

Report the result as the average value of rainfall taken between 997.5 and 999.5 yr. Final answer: 26.7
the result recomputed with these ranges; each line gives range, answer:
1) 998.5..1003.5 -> 25.2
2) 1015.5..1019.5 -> 17.9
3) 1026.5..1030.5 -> 12.1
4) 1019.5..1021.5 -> 14.9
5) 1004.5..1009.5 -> 24.1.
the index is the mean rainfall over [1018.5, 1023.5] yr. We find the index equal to 14.3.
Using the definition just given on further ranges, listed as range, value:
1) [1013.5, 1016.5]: 20.3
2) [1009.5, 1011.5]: 22.9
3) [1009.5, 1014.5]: 22.4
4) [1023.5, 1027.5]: 10.8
